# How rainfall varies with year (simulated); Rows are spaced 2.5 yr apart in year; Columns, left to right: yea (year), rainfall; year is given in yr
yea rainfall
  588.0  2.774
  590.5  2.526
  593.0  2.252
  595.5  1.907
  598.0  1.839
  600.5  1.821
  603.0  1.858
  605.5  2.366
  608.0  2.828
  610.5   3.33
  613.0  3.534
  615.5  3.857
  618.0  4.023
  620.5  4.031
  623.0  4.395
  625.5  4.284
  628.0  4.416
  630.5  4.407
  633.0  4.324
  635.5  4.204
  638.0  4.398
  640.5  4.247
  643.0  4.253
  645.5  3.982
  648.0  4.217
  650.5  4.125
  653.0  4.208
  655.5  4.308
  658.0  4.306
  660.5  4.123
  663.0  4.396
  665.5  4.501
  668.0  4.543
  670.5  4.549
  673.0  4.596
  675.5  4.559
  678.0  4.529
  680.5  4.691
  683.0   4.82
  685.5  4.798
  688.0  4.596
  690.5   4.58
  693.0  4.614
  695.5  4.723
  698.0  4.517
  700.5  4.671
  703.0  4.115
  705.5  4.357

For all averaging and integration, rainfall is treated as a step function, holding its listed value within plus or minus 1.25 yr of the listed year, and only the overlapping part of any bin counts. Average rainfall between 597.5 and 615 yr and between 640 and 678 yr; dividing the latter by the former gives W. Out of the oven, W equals 1.7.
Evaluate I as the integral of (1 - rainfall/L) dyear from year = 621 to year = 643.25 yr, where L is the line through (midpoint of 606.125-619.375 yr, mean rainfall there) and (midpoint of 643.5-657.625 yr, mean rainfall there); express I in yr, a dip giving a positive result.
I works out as -2.85 yr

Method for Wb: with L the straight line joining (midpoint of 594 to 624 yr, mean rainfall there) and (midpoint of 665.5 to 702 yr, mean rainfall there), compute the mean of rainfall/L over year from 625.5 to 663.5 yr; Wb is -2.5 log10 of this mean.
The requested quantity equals -0.14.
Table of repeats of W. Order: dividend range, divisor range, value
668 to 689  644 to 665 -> 1.10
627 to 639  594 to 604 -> 2.33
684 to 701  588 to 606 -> 2.19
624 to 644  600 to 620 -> 1.42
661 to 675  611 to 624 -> 1.15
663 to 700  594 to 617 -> 1.77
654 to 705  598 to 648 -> 1.23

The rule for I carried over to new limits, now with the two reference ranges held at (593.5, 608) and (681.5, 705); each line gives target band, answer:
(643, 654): -2.6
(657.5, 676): -2.8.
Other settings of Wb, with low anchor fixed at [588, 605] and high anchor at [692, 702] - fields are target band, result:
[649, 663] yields -0.18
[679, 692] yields -0.09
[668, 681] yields -0.13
